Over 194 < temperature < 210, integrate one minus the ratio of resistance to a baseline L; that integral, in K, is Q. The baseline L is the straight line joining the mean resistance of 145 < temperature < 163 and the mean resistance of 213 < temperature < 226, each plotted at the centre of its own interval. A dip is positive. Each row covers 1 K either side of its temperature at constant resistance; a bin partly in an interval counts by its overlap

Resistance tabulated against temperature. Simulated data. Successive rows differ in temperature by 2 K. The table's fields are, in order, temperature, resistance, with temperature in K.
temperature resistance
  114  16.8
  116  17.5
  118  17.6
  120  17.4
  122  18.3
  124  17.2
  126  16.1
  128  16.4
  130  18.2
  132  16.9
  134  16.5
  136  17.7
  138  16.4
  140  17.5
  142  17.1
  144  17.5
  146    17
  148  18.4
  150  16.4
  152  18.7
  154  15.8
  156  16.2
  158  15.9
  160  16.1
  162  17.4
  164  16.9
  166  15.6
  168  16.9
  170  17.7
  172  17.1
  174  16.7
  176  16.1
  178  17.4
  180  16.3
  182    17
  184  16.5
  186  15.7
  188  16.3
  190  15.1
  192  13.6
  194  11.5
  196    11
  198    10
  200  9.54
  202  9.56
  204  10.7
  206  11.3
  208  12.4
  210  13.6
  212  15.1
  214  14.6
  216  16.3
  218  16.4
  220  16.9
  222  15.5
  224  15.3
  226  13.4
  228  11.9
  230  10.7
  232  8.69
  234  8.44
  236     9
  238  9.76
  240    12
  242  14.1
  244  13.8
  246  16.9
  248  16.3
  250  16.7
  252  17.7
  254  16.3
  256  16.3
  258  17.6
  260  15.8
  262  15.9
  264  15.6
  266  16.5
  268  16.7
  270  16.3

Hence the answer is 5.1 K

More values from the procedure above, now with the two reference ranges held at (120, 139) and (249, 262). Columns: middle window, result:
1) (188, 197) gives 1.97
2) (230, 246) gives 5.29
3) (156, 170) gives 0.37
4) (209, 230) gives 2.62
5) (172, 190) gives 0.50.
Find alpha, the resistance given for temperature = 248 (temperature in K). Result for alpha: 16.3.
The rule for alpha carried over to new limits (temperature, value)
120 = 17.4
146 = 17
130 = 18.2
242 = 14.1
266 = 16.5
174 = 16.7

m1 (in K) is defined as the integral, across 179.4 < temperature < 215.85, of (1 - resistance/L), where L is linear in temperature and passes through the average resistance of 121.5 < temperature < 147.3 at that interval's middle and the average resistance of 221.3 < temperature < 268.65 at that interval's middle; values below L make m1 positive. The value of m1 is 4.9 K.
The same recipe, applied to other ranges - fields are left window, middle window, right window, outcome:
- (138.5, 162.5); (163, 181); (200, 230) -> -1.0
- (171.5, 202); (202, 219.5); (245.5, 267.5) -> 1.8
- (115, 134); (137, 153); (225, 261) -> -0.7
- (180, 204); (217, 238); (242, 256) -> 3.5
